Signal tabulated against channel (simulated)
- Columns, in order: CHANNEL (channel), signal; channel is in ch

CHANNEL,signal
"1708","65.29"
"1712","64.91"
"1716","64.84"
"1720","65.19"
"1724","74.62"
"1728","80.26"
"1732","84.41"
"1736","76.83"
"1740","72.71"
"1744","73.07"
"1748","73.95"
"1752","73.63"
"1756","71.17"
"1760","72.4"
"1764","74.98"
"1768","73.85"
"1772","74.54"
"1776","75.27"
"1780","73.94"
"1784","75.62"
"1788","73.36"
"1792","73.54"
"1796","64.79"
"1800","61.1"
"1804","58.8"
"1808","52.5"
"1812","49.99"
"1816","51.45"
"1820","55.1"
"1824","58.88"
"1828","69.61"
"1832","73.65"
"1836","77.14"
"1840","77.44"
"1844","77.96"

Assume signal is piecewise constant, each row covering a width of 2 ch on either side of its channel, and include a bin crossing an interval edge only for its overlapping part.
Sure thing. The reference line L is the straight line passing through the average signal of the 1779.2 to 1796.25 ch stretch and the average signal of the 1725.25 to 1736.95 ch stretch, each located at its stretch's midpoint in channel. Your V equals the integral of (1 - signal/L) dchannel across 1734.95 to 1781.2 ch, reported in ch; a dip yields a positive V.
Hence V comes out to 1.8 ch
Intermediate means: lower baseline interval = 80.5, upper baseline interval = 72.9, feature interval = 73.8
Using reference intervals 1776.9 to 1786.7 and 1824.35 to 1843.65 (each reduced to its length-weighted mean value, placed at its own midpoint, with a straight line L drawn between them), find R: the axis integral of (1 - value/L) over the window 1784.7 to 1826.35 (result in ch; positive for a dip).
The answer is 7.7 ch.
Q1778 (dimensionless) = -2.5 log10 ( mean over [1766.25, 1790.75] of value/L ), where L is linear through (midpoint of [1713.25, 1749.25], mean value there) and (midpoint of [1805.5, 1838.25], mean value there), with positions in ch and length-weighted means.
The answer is -0.111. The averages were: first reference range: 73.8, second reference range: 61.1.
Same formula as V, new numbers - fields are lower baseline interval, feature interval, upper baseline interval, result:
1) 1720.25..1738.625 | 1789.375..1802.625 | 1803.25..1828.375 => -1.2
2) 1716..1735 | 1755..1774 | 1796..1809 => -1.9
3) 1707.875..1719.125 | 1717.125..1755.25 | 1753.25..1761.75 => -3.4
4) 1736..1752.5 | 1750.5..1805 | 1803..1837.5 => -2.8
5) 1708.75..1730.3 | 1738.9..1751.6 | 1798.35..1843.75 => -1.0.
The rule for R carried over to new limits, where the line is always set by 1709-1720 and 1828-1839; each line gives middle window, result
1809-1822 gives 3.7 ch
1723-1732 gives -1.8 ch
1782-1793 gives -0.5 ch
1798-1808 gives 1.9 ch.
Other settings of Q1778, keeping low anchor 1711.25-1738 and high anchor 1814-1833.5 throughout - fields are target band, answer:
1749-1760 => -0.04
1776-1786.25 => -0.13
